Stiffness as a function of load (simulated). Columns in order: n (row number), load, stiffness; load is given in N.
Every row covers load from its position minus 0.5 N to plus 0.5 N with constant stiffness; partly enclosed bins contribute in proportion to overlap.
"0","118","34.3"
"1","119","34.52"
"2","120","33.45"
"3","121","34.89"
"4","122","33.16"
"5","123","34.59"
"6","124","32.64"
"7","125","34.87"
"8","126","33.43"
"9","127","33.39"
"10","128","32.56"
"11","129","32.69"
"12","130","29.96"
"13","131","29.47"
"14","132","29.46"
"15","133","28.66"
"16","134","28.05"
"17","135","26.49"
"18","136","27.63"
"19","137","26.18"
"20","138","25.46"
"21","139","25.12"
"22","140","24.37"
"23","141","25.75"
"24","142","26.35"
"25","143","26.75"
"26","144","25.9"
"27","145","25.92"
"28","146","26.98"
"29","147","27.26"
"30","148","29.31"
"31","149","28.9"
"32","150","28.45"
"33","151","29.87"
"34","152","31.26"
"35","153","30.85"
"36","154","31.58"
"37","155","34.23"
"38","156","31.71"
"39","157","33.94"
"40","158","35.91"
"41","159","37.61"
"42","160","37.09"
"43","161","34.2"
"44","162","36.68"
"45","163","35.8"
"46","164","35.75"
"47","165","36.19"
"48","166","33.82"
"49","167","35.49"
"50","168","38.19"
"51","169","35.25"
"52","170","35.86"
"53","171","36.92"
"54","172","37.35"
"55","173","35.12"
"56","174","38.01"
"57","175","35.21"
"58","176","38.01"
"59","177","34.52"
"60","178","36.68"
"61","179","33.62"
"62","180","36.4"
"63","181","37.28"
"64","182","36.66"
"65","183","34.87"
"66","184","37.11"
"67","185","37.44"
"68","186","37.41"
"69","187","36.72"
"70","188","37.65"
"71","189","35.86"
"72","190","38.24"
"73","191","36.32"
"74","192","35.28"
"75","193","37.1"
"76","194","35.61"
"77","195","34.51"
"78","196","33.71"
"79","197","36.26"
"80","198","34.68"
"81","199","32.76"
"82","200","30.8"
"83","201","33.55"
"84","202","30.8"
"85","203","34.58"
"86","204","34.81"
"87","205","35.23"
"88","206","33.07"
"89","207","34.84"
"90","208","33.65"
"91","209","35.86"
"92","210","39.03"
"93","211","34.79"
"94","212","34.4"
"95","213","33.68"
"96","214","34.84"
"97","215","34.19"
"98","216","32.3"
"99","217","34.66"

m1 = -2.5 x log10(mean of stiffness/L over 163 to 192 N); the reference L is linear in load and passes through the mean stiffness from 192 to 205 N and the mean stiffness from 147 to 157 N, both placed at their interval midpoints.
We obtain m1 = -0.12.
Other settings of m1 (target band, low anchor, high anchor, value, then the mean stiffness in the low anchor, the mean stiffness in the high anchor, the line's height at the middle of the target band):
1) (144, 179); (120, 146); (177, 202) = -0.04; 29.4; 35.6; 32.5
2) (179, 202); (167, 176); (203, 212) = 0.01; 36.5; 35.1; 35.8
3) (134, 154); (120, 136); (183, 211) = 0.18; 31.6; 35.3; 32.4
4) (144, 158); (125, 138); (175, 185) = 0.08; 29.9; 36.1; 32.4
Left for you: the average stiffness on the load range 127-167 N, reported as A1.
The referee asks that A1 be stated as 30.5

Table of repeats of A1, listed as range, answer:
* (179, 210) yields 35.3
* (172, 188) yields 36.4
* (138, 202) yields 33.6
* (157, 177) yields 36.1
